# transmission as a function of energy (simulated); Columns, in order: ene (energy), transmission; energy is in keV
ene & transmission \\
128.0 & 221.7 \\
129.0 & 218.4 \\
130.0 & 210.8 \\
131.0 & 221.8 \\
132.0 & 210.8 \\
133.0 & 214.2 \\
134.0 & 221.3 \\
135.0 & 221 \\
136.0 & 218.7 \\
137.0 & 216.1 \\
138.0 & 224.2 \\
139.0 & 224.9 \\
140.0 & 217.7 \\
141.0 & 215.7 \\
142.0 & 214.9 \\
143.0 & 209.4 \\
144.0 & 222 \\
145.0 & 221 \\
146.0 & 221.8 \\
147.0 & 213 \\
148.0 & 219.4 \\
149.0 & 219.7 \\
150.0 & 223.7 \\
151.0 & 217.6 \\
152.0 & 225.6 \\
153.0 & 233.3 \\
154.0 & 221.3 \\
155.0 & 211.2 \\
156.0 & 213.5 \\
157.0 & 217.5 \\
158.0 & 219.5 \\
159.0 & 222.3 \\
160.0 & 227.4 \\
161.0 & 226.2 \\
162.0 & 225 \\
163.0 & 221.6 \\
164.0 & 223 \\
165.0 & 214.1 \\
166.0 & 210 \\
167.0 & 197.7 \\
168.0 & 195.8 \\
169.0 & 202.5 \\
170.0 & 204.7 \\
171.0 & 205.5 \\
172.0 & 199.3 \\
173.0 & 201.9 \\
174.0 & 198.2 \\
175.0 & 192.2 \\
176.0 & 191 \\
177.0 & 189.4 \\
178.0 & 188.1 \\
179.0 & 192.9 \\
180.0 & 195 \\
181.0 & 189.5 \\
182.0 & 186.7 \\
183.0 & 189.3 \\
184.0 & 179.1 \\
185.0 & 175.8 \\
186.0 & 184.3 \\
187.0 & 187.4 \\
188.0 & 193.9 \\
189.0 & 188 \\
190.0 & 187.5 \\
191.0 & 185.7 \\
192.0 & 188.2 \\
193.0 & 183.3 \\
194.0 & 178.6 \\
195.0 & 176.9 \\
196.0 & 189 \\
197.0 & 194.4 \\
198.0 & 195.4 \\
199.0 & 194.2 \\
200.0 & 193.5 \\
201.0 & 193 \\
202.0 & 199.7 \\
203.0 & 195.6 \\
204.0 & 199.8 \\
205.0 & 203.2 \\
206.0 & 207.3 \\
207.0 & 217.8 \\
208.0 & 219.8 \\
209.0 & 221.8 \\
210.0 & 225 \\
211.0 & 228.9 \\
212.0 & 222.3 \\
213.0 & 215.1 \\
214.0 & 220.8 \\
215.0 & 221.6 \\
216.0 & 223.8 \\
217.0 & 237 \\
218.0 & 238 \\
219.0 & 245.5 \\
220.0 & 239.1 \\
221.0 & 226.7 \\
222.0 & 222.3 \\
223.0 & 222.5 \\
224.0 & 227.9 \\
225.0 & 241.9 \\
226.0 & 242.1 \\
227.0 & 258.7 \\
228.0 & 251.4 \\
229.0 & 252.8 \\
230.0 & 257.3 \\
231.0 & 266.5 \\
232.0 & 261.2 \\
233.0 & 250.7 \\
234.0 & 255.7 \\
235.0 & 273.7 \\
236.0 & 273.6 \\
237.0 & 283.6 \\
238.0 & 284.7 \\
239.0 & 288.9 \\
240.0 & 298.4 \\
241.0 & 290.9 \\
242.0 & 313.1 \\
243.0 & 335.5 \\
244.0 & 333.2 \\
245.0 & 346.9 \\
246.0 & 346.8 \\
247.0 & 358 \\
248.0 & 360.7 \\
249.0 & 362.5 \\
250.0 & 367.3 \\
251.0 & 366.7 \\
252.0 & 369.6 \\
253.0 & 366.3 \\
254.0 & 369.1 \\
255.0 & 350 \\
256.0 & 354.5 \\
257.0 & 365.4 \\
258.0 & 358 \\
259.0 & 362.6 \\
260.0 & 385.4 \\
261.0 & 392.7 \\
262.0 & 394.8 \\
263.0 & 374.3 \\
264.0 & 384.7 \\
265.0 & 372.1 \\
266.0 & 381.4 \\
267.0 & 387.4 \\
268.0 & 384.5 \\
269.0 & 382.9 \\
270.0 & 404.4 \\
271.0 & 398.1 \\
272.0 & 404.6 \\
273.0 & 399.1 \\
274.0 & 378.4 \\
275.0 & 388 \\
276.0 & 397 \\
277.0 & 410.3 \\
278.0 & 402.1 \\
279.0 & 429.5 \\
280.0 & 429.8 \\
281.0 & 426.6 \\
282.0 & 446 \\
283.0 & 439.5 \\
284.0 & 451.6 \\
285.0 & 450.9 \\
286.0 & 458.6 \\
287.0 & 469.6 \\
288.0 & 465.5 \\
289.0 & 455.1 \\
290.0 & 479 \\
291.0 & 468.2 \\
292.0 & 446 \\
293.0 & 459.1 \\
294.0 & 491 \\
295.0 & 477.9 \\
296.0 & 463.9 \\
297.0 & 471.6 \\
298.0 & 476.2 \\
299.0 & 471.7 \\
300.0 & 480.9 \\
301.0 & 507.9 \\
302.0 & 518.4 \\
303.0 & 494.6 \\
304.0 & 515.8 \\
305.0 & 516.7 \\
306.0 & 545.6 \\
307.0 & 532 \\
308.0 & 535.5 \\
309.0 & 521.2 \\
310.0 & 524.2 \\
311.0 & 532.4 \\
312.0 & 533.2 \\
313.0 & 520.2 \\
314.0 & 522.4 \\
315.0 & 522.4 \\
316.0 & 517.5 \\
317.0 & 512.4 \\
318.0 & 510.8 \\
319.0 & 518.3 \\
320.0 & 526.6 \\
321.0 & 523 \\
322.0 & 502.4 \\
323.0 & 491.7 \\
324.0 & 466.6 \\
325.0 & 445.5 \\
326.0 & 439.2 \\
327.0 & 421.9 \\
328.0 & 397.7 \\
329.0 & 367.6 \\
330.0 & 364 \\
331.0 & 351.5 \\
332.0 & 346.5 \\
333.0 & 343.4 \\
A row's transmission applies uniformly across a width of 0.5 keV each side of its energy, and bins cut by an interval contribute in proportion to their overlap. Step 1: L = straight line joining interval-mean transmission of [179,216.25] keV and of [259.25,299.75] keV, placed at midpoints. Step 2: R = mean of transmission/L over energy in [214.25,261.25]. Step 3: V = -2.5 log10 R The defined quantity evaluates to 0.055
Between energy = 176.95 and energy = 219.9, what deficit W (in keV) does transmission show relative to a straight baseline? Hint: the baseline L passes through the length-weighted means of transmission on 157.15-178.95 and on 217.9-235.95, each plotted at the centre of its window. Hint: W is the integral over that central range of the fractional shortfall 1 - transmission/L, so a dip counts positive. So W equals 5.0 keV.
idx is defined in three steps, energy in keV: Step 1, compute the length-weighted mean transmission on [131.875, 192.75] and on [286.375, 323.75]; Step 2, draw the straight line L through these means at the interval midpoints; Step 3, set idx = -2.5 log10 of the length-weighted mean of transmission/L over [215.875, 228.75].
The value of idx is 0.36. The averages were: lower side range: 208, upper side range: 500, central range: 237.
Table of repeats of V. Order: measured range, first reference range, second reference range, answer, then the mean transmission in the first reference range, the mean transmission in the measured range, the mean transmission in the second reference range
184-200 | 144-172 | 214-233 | 0.22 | 217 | 187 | 241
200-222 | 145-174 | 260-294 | 0.36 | 215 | 219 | 419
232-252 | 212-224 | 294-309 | -0.03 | 228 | 315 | 501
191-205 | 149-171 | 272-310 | 0.45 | 217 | 191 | 464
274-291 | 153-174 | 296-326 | 0.03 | 213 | 437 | 507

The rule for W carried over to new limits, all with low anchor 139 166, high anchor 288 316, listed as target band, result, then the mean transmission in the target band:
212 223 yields 3.64 keV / 228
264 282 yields 1.84 keV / 400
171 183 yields 3.25 keV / 193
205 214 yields 2.96 keV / 219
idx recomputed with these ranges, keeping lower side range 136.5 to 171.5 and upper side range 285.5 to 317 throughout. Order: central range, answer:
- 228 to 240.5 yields 0.34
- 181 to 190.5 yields 0.43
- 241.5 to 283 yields 0.12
